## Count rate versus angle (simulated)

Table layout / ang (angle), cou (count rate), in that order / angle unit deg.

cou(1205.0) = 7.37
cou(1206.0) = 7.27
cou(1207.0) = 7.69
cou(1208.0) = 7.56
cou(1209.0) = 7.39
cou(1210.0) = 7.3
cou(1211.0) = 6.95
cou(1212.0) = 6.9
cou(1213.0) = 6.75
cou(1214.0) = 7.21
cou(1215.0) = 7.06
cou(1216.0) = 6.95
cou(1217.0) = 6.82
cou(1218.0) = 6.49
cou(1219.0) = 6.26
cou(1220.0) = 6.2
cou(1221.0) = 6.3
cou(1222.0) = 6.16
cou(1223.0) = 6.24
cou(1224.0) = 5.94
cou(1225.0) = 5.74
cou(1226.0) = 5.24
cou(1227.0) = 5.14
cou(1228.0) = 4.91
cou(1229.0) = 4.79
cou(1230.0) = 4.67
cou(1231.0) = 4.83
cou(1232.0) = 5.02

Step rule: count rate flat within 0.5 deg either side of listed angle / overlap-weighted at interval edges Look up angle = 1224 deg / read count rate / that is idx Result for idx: 5.94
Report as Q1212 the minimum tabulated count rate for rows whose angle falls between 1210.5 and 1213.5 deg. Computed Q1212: 6.75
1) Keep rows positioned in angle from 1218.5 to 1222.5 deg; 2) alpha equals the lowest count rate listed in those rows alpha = 6.16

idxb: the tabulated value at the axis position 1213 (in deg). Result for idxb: 6.75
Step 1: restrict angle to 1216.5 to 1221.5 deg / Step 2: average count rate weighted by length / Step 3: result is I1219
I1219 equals 6.41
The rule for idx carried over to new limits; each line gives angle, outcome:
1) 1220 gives 6.2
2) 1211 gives 6.95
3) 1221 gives 6.3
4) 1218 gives 6.49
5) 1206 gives 7.27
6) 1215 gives 7.06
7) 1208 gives 7.56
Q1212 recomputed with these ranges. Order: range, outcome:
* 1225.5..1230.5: 4.67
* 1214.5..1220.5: 6.2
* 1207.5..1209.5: 7.39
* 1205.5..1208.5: 7.27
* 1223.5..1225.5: 5.74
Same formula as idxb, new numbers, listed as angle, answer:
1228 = 4.91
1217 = 6.82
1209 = 7.39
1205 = 7.37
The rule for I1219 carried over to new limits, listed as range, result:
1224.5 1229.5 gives 5.16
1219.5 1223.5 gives 6.23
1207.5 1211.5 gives 7.3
